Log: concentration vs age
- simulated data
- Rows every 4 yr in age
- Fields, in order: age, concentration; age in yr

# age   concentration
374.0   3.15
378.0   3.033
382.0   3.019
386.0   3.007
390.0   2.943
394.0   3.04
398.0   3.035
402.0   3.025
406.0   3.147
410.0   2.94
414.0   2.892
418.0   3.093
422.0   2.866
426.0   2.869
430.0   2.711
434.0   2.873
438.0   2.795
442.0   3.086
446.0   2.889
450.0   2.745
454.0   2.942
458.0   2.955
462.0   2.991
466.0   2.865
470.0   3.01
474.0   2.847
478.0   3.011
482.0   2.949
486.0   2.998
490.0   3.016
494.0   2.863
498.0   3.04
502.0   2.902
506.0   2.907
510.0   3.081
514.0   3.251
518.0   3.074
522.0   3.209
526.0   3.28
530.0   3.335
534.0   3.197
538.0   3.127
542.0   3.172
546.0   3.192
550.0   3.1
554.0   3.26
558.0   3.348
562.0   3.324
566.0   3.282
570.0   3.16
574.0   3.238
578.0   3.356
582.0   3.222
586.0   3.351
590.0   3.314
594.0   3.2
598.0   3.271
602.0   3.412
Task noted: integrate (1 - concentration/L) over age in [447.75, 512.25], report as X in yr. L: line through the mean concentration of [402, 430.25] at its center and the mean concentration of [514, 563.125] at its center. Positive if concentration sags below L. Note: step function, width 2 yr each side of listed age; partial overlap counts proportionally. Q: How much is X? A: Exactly 3.01 yr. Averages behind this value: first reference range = 2.95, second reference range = 3.22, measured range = 2.95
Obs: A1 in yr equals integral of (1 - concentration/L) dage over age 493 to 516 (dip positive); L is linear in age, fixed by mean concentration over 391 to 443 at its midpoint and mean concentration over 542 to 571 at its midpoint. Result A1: 0.9 yr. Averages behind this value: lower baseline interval 2.95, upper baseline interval 3.24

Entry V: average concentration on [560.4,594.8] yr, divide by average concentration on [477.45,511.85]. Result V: 1.10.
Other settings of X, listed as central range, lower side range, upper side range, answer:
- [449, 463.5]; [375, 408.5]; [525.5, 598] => 0.9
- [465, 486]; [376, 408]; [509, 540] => 1.3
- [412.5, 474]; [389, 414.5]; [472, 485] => 1.4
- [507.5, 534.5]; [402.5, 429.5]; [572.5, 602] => -0.3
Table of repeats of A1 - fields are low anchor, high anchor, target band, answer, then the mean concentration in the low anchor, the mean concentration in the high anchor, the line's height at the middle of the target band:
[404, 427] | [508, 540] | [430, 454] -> 1.25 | 2.97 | 3.19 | 3.03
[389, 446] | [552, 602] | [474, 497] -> 0.97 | 2.95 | 3.28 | 3.09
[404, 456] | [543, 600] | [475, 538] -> 0.55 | 2.91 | 3.26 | 3.1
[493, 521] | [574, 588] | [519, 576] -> -0.92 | 3.03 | 3.3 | 3.18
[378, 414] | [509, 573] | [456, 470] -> 0.72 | 3.01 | 3.21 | 3.11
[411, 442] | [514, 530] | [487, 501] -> 0.67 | 2.89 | 3.21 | 3.12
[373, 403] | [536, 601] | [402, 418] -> 0.24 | 3.03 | 3.25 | 3.05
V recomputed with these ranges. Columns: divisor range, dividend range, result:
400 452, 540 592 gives 1.12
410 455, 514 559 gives 1.11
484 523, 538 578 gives 1.07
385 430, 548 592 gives 1.10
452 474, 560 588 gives 1.11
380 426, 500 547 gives 1.05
